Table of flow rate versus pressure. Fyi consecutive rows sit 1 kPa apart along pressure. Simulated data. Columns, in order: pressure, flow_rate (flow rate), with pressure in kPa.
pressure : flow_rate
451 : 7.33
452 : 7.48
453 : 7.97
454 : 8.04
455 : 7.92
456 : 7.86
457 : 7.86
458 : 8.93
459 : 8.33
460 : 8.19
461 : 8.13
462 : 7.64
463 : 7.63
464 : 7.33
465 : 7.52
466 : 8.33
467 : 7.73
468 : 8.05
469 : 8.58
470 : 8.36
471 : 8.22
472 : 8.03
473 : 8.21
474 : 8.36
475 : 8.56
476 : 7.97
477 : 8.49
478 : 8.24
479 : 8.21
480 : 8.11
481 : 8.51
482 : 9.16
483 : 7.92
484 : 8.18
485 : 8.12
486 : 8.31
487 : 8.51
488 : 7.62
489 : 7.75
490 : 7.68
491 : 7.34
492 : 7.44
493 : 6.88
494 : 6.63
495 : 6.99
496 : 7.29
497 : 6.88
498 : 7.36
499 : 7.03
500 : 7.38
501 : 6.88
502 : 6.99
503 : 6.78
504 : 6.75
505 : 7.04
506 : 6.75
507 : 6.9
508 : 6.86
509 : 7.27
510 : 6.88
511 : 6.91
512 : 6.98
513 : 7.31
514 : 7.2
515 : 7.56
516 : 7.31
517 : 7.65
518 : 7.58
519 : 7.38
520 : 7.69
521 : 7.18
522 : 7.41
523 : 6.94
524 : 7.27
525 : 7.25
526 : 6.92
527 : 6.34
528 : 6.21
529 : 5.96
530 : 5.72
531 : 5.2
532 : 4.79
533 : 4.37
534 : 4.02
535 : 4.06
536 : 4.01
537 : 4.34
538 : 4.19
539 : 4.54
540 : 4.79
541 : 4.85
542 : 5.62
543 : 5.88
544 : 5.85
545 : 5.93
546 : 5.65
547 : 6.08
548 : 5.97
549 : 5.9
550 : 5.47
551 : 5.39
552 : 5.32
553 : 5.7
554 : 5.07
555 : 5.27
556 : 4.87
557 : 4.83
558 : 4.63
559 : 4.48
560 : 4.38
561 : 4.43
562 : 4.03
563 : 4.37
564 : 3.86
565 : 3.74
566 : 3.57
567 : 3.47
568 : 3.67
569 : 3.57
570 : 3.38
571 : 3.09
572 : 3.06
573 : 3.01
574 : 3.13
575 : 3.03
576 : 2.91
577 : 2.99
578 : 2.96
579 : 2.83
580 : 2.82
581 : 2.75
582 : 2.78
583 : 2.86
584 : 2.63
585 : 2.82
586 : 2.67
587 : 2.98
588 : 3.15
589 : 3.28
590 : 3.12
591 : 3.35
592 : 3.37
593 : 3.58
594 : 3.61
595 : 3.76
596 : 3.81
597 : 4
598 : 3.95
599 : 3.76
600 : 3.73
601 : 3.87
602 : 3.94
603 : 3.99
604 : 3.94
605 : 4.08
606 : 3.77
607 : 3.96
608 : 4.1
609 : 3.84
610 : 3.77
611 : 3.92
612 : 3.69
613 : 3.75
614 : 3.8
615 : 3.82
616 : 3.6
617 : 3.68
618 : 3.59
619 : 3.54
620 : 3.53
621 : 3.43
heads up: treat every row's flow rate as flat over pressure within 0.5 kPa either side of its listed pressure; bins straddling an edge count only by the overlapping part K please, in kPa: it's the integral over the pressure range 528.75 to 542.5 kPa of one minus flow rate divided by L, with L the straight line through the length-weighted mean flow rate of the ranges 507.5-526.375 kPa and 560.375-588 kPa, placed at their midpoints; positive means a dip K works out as 2.8 kPa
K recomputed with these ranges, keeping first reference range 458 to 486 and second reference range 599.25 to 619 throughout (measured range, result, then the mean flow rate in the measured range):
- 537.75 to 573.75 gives 5.8 kPa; 4.66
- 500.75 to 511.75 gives 0.3 kPa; 6.91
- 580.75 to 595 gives 4.4 kPa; 3.1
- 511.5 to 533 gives -0.7 kPa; 6.79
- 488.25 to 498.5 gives 0.4 kPa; 7.23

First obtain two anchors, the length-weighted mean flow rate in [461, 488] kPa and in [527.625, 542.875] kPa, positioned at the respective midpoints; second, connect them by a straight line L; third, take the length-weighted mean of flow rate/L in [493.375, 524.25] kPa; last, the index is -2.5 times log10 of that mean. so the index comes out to -0.14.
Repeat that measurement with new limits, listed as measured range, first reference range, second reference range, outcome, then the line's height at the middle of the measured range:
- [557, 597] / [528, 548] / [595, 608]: 0.27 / 4.36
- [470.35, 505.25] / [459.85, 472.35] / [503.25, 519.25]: -0.02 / 7.57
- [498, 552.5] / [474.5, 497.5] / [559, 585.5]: -0.08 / 5.8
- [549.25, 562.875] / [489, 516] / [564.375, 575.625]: -0.19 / 4.11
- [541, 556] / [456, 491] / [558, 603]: -0.16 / 4.84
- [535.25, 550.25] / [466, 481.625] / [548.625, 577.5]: -0.04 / 5.08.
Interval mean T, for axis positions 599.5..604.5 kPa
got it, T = 3.89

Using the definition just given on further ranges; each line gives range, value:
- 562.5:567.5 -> 3.8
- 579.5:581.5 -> 2.79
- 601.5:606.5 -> 3.94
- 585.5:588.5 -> 2.93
